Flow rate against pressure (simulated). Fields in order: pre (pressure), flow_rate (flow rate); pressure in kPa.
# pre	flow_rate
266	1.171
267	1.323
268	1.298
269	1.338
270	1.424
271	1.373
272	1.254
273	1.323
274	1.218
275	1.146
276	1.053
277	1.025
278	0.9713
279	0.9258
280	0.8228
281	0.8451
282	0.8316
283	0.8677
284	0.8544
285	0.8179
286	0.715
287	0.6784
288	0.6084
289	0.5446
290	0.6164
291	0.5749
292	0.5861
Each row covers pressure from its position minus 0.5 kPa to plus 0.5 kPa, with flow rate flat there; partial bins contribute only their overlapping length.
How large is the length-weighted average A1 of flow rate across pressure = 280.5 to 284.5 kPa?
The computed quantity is 0.85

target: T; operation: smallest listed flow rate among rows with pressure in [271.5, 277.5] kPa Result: 1.025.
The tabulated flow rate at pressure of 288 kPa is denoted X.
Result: 0.6084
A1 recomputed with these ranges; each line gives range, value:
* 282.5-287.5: 0.787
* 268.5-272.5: 1.35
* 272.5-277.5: 1.15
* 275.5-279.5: 0.994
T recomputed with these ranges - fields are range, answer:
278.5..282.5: 0.8228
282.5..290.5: 0.5446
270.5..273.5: 1.254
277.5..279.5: 0.9258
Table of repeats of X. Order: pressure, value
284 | 0.8544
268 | 1.298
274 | 1.218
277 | 1.025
